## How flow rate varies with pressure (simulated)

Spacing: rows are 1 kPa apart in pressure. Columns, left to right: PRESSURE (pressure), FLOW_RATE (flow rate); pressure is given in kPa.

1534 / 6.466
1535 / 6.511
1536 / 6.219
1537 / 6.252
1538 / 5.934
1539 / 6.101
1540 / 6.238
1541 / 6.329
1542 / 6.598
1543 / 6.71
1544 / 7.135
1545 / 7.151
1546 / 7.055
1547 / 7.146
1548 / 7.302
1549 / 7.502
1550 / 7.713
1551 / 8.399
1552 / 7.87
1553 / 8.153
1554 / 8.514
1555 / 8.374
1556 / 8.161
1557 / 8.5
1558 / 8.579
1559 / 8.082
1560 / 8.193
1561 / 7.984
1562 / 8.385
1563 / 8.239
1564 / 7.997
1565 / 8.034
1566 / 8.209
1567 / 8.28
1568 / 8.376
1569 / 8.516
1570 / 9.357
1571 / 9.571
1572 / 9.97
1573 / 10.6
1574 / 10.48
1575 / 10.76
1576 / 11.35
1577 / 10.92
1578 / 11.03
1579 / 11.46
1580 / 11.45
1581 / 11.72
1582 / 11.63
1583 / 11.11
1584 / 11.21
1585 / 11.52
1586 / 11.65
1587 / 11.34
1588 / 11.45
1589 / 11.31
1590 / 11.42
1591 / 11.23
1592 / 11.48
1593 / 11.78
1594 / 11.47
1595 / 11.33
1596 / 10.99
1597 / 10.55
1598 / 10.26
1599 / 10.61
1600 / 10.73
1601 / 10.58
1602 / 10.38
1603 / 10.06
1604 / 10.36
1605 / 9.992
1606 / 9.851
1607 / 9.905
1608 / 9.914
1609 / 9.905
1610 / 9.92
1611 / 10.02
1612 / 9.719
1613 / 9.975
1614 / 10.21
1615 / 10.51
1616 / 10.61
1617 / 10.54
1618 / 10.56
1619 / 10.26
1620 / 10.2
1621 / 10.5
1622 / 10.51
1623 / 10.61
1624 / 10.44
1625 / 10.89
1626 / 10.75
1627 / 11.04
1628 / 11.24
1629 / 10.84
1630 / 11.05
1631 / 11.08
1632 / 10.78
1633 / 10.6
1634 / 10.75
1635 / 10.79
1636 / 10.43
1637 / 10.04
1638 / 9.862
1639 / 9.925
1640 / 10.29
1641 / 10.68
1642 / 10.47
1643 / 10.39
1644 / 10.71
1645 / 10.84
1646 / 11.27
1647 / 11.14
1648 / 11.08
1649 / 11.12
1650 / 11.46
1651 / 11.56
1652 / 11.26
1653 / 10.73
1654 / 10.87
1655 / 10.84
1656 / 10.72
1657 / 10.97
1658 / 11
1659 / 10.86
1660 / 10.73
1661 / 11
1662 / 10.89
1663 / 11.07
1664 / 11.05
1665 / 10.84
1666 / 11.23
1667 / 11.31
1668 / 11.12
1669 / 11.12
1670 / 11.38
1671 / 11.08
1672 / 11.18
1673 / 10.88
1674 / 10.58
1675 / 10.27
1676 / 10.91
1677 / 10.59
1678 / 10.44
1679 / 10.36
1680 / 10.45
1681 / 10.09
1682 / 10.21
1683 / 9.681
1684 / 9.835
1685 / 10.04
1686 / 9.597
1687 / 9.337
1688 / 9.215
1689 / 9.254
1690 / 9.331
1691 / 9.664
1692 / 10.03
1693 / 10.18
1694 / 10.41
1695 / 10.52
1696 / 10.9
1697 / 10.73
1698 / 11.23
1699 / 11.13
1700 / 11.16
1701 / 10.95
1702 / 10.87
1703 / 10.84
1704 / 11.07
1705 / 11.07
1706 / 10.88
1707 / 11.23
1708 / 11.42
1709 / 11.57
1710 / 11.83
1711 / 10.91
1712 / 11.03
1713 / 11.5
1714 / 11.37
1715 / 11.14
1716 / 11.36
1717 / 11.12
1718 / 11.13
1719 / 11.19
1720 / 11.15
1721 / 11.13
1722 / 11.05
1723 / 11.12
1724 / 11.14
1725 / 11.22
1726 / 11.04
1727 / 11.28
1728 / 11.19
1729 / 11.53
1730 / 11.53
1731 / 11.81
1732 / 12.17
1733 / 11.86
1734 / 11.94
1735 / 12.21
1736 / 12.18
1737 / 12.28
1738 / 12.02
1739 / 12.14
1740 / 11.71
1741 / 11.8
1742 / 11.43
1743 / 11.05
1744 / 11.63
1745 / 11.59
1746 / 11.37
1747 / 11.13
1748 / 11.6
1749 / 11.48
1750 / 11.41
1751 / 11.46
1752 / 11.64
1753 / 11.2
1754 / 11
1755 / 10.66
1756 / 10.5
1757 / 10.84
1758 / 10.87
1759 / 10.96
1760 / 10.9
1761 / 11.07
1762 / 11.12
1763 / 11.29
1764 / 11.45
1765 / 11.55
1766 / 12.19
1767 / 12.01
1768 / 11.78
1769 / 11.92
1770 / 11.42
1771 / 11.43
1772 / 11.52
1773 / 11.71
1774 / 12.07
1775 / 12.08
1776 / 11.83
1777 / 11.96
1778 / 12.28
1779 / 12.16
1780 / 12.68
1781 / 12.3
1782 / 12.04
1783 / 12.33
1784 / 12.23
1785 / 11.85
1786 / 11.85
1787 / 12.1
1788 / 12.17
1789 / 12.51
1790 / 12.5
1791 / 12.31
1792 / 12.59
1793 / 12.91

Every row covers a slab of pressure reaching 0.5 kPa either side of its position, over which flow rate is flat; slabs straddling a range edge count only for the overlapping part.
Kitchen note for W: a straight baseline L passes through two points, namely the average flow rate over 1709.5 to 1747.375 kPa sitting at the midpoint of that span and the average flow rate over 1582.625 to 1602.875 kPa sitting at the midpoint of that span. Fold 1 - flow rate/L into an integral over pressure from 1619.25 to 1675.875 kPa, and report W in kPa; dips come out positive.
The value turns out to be 2.2 kPa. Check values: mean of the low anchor 11.1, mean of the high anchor 11.5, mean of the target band 10.8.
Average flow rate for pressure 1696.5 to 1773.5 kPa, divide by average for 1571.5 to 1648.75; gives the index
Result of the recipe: 1.06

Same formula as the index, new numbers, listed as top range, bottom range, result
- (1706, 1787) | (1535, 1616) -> 1.23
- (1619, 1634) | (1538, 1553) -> 1.52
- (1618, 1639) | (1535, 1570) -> 1.40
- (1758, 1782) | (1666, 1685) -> 1.10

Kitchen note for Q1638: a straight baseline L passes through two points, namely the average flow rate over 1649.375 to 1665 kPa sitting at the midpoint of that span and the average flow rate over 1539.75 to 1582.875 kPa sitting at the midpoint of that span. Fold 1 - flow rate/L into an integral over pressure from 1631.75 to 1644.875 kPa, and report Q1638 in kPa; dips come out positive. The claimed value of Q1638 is 0.13 kPa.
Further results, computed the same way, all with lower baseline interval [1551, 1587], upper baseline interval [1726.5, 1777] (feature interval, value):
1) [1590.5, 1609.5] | -1.4 kPa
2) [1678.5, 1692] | 1.3 kPa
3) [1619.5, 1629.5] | -0.5 kPa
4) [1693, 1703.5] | 0.1 kPa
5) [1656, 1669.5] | -0.5 kPa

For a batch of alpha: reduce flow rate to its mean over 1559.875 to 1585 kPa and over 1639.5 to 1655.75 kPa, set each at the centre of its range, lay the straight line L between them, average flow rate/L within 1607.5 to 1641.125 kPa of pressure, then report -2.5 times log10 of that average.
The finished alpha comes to 0.01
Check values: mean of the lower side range 9.85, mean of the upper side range 10.9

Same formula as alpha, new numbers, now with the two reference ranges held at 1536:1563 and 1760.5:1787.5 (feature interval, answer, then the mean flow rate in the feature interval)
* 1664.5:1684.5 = -0.08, 10.7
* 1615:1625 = -0.19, 10.5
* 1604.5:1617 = -0.16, 10.1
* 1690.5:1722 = -0.05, 11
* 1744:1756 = 0.01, 11.3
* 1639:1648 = -0.15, 10.7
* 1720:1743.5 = -0.05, 11.6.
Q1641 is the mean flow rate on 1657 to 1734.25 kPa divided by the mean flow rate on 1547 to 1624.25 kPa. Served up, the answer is 1.09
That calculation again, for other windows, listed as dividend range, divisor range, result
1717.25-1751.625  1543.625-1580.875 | 1.31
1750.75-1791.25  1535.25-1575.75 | 1.46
